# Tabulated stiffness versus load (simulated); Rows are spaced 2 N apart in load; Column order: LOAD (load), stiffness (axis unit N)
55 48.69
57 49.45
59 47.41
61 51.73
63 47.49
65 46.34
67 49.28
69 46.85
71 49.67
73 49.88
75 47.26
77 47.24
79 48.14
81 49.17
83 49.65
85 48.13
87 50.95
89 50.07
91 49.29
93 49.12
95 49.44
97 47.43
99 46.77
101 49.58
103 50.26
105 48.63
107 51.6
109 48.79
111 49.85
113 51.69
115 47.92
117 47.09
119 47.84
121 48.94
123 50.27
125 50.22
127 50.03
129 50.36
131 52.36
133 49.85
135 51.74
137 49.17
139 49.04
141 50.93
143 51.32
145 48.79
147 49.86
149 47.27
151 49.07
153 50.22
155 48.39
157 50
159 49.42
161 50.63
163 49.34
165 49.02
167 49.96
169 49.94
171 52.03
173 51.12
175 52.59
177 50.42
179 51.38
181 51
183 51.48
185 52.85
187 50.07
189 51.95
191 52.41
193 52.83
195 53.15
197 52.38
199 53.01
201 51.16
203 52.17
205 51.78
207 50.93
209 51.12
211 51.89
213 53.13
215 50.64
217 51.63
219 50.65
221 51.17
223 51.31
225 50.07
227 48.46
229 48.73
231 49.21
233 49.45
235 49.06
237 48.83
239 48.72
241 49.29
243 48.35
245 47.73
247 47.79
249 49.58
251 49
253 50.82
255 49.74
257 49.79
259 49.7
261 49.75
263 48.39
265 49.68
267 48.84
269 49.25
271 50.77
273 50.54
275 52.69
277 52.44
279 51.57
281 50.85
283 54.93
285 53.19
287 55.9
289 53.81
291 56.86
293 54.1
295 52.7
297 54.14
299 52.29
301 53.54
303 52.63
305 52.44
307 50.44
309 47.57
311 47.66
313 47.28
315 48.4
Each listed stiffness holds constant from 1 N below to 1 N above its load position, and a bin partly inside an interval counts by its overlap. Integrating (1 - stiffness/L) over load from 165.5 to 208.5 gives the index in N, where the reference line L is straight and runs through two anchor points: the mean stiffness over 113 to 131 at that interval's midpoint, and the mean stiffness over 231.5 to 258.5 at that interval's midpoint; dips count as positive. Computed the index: -2.1 N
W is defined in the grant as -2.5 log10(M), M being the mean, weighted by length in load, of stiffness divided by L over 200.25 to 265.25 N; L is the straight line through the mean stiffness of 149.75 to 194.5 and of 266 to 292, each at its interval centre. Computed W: 0.04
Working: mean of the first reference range 50.7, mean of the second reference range 52.4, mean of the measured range 50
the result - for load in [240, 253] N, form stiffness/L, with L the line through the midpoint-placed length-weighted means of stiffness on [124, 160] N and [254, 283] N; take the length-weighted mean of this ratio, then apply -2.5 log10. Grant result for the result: 0.03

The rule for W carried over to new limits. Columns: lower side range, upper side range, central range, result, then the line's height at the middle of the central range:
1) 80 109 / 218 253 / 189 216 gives -0.06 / 49.3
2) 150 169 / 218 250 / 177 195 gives -0.05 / 49.5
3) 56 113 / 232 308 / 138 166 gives 0.00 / 49.7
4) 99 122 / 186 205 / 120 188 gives 0.01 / 50.7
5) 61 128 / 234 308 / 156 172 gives -0.01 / 49.8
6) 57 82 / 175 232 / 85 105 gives 0.00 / 49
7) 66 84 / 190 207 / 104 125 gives 0.01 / 49.8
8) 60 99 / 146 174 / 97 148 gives -0.01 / 49.3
